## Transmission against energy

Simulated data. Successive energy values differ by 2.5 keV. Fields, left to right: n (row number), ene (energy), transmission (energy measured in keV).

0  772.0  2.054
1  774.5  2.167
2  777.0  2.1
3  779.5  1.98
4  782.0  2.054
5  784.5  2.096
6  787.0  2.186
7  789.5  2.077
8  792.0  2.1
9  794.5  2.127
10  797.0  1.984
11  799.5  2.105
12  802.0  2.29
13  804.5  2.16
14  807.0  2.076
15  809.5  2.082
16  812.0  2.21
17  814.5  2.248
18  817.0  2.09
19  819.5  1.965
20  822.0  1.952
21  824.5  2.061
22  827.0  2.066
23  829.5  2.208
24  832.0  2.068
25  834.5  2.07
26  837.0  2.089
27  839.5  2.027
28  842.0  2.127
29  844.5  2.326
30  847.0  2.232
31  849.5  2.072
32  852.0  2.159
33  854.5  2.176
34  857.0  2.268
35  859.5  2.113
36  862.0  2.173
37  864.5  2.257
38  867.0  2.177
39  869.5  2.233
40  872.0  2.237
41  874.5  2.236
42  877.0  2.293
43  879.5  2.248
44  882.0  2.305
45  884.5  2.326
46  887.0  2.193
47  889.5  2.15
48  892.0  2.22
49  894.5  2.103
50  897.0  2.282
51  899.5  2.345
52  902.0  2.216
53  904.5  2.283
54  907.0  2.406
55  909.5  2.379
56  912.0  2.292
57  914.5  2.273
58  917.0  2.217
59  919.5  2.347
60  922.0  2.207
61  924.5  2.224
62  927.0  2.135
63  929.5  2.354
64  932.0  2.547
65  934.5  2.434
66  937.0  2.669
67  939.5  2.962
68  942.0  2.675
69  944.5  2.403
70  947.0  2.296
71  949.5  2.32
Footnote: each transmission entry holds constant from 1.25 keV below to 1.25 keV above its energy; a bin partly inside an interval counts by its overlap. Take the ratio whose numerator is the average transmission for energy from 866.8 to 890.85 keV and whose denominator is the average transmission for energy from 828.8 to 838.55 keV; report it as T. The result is 1.1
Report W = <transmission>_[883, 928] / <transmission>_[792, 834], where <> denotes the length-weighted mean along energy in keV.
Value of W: 1.07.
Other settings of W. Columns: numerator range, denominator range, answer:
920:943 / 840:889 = 1.11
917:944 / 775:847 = 1.16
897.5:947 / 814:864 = 1.12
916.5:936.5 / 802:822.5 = 1.10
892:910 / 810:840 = 1.09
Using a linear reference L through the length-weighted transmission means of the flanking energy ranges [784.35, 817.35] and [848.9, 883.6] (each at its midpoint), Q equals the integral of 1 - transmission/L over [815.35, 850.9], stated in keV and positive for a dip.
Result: 1.2 keV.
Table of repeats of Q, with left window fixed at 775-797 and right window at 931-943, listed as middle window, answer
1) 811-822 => 0.5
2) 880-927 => 5.0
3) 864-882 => 1.3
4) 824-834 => 0.7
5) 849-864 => 1.2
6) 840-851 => 0.6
